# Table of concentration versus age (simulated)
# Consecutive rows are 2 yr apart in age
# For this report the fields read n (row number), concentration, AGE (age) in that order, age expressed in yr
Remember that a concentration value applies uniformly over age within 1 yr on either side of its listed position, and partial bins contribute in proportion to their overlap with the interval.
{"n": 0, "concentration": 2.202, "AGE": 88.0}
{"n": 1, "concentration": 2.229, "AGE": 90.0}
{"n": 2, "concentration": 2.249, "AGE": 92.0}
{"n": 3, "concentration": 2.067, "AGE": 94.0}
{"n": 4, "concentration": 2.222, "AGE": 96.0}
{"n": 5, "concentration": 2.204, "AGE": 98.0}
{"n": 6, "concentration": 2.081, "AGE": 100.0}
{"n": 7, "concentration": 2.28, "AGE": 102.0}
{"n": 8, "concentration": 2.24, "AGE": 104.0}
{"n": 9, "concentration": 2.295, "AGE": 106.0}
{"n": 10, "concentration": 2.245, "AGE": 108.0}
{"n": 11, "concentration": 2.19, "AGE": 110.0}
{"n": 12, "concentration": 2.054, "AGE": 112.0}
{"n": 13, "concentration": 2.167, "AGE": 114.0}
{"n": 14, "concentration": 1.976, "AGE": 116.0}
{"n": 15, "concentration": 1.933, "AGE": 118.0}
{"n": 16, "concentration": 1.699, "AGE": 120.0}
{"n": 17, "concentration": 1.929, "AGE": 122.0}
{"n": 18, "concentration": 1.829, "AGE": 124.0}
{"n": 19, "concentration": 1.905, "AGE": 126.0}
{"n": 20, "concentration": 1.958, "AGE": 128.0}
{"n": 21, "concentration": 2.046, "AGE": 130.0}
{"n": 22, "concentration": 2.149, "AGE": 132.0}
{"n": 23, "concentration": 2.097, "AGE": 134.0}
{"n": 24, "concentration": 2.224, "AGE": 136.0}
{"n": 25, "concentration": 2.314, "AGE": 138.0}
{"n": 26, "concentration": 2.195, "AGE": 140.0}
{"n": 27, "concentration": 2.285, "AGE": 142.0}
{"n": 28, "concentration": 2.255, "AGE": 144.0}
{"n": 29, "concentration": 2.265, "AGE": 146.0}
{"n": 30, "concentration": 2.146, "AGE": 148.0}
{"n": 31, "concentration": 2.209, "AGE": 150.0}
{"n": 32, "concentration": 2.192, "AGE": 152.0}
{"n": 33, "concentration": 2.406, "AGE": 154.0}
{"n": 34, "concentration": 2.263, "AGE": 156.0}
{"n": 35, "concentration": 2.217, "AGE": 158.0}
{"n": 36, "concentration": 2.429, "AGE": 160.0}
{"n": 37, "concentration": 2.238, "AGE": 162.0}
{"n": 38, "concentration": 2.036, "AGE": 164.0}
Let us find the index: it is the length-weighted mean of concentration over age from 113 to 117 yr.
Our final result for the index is 2.07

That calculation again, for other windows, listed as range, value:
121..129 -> 1.91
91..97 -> 2.18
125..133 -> 2.01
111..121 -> 1.97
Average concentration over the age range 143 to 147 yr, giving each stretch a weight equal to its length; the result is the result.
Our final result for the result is 2.26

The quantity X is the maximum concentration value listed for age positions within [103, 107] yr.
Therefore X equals 2.295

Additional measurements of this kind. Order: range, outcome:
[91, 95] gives 2.249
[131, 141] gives 2.314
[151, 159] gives 2.406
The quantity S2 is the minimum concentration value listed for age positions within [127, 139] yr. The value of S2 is 1.958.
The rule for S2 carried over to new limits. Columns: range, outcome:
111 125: 1.699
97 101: 2.081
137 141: 2.195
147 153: 2.146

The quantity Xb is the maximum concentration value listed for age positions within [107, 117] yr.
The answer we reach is 2.245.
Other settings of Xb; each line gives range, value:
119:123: 1.929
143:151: 2.265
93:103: 2.28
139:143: 2.285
